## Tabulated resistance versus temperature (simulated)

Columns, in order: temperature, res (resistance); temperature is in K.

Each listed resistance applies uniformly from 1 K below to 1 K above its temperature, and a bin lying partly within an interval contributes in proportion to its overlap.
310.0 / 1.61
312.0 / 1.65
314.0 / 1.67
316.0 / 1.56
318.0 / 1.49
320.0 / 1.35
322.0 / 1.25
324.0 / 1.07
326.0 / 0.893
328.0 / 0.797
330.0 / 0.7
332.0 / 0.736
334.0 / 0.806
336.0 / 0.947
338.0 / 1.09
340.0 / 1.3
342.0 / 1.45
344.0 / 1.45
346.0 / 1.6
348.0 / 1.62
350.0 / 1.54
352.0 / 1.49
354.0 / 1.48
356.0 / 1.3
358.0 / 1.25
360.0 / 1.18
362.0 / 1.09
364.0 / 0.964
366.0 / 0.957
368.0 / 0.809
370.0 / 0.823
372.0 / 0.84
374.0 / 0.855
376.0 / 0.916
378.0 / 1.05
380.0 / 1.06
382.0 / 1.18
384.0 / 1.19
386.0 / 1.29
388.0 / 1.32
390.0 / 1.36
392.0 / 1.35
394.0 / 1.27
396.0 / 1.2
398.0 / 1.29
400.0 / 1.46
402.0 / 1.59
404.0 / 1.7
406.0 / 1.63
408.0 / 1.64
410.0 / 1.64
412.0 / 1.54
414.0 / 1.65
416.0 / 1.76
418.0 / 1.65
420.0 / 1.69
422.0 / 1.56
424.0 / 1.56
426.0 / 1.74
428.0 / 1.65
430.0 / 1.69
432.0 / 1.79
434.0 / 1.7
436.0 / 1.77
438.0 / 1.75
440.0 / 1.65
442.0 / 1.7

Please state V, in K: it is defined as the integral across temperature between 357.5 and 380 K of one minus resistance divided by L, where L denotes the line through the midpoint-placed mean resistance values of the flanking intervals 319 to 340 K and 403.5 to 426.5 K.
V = 5.4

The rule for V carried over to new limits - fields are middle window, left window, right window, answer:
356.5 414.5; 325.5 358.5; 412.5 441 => 8.8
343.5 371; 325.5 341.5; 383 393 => -4.5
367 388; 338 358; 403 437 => 7.1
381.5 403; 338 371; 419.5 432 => 2.2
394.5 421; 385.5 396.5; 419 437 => -1.6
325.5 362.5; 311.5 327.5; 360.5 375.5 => -3.3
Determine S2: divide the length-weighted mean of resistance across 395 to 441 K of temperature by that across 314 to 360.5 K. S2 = 1.31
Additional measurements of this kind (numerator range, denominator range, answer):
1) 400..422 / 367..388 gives 1.61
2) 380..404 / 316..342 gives 1.23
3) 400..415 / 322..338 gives 1.82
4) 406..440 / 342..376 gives 1.39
